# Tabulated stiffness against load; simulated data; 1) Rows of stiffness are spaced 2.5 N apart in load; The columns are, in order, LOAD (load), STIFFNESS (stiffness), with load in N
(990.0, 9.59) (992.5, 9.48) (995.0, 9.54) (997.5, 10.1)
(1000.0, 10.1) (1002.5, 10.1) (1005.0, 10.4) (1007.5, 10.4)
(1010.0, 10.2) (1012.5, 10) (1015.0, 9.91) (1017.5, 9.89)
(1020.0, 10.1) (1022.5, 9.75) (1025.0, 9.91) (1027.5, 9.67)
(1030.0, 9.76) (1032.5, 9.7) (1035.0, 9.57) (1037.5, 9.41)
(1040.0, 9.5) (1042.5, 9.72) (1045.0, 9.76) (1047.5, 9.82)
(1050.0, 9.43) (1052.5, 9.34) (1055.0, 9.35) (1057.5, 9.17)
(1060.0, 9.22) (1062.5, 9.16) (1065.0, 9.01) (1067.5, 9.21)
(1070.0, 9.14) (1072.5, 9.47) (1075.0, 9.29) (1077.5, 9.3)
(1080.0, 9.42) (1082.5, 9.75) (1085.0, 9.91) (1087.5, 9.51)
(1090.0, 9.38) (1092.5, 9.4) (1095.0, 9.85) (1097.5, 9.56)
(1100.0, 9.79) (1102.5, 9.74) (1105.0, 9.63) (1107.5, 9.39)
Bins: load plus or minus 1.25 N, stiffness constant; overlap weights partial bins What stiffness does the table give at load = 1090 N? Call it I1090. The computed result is 9.38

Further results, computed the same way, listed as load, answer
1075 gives 9.29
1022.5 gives 9.75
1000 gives 10.1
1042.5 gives 9.72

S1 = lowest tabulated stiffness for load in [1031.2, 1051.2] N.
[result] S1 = 9.41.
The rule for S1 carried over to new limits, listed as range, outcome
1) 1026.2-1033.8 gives 9.67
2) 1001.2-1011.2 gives 10.1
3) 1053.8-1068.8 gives 9.01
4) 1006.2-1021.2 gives 9.89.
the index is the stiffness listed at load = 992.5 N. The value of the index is 9.48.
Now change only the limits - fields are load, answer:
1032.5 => 9.7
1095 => 9.85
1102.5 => 9.74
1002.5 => 10.1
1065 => 9.01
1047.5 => 9.82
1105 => 9.63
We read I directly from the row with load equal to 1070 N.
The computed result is 9.14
